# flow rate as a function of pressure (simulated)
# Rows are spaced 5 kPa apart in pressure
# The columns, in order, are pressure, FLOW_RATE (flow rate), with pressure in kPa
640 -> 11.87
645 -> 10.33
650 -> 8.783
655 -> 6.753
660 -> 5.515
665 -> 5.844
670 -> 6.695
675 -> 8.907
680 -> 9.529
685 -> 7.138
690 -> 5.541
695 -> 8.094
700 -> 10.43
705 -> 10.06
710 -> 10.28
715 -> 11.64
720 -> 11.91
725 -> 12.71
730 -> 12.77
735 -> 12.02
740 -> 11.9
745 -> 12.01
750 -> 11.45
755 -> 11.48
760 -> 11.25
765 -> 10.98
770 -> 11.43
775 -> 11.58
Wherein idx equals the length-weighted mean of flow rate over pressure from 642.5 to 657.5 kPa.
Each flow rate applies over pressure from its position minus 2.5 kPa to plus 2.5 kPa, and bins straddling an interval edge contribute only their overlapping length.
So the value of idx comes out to 8.62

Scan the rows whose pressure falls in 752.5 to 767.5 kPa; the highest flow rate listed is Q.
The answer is 11.48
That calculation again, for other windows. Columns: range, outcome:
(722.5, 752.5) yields 12.77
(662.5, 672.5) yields 6.695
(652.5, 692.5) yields 9.529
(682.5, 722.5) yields 11.91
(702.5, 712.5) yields 10.28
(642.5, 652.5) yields 10.33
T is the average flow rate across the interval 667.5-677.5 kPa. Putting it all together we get 7.8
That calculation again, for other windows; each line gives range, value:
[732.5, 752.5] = 11.8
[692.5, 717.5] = 10.1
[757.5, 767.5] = 11.1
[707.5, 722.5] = 11.3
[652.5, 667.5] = 6.04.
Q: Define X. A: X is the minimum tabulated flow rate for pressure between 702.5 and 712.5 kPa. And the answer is 10.06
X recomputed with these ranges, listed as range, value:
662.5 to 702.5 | 5.541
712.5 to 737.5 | 11.64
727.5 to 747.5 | 11.9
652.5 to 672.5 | 5.515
